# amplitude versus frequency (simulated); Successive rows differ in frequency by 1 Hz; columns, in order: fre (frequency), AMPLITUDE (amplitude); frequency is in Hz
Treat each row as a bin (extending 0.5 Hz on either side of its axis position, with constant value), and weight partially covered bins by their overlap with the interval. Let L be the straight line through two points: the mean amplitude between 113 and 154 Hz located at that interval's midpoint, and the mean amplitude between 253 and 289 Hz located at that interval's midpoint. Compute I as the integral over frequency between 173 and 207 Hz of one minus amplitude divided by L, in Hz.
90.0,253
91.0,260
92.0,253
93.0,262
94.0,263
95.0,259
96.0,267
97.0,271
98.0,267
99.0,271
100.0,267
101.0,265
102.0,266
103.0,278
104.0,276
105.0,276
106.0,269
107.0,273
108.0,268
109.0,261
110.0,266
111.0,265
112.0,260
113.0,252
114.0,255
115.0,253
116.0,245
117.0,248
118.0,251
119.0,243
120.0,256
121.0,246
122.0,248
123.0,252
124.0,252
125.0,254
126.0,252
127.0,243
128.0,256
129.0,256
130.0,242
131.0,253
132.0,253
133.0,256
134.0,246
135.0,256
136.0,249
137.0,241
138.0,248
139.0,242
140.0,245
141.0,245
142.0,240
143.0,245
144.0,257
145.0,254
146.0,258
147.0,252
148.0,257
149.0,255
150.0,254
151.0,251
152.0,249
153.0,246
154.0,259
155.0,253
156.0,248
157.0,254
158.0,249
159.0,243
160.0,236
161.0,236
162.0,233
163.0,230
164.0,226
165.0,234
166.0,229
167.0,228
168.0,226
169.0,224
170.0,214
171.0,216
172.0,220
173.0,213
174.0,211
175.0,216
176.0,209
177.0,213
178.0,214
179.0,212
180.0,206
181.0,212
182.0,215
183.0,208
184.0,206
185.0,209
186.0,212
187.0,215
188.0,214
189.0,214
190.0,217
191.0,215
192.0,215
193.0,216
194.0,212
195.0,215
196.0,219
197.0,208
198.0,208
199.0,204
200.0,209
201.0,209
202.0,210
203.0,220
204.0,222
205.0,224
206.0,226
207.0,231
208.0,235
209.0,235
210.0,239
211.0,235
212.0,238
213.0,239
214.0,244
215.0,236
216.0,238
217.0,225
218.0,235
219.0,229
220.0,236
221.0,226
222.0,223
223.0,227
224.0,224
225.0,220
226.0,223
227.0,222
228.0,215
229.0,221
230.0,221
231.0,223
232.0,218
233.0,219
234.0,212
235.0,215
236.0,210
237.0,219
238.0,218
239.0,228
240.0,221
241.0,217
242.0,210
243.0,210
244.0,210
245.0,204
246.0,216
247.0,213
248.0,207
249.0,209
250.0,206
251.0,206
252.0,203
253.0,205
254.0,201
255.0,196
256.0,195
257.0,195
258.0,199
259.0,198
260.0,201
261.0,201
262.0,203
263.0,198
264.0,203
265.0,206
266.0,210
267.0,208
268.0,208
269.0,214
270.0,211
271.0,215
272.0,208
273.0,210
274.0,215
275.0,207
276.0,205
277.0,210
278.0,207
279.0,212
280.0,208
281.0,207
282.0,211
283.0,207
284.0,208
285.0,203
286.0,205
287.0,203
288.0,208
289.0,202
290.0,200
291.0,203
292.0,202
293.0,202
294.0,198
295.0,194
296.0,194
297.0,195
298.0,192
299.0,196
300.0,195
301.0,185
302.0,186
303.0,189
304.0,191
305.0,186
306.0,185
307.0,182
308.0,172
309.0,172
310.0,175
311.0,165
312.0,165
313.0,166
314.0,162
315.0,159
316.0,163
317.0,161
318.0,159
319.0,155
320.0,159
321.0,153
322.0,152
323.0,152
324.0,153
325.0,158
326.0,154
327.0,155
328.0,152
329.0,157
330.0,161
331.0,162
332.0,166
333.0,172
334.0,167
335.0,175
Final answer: 2.7 Hz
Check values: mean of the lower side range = 250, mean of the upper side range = 206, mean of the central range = 213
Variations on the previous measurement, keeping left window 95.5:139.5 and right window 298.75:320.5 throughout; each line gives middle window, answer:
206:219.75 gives -1.23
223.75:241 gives -1.00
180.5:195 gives 0.88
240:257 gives -0.55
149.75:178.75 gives 0.63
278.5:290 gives -1.35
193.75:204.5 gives 0.45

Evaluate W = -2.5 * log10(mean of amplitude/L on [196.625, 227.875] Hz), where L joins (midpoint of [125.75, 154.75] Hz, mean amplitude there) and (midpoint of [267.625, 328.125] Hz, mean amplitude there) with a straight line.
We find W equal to -0.02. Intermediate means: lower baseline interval 250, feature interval 226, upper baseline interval 187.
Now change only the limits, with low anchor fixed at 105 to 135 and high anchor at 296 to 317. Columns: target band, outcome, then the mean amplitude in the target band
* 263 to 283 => -0.09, 209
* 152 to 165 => -0.02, 243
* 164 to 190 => 0.08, 216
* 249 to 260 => 0.00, 201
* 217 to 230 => -0.06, 225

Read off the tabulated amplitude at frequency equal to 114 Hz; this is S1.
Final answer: 255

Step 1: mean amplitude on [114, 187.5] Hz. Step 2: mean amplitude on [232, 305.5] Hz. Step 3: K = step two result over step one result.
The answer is 0.9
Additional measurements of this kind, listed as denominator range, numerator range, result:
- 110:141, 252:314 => 0.79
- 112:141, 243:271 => 0.82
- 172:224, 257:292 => 0.94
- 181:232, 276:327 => 0.83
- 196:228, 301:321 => 0.76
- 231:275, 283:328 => 0.86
